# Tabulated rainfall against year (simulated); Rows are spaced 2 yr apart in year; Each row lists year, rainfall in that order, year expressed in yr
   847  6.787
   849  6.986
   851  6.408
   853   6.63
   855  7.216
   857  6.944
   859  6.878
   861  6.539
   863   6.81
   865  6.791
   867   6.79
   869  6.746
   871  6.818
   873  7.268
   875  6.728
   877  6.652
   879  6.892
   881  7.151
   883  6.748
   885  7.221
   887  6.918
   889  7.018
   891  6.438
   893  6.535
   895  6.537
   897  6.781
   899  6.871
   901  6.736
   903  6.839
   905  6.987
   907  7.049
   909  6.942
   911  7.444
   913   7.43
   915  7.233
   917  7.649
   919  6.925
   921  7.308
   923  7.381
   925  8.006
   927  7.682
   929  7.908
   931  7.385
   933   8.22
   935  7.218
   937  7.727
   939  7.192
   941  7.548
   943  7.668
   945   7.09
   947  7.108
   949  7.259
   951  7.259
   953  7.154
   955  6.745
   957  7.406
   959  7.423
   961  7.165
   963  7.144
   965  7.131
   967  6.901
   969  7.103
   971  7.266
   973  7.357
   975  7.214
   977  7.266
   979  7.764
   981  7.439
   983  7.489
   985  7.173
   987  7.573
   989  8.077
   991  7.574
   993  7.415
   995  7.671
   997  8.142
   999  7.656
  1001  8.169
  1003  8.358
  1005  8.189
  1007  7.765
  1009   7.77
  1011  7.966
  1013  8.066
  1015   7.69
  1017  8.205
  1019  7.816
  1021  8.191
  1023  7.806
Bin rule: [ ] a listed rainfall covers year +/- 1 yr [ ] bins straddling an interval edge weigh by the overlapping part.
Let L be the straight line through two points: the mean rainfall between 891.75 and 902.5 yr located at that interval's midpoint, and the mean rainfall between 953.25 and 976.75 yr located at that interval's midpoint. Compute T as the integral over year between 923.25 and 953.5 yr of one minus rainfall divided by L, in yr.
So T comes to -2.2 yr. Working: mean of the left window 6.69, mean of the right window 7.17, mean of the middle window 7.5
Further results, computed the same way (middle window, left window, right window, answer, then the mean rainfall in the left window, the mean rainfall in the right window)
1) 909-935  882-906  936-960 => -1.66 yr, 6.8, 7.3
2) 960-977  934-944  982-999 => 0.90 yr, 7.47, 7.64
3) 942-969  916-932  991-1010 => 1.73 yr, 7.53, 7.89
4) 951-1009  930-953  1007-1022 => 1.55 yr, 7.41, 7.94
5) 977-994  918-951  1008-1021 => 0.49 yr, 7.47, 7.94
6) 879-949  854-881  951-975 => -1.85 yr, 6.86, 7.17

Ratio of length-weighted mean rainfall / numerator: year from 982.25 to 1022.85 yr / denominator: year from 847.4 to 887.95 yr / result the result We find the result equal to 1.14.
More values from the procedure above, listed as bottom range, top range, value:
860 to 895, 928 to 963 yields 1.08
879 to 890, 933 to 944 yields 1.08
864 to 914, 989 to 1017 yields 1.15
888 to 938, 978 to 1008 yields 1.08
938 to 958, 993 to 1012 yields 1.10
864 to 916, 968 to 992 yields 1.08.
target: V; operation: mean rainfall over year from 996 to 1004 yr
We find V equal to 8.08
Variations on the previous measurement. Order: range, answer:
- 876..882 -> 6.9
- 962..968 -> 7.06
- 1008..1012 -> 7.87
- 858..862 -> 6.71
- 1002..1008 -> 8.1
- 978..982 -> 7.6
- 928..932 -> 7.65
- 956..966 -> 7.25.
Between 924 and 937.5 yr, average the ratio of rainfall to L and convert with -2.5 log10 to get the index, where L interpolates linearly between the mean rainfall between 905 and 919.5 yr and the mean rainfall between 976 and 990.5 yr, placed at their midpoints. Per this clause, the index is -0.06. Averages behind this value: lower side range 7.23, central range 7.74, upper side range 7.54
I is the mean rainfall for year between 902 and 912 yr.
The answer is 7.05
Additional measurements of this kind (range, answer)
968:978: 7.24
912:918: 7.44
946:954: 7.2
